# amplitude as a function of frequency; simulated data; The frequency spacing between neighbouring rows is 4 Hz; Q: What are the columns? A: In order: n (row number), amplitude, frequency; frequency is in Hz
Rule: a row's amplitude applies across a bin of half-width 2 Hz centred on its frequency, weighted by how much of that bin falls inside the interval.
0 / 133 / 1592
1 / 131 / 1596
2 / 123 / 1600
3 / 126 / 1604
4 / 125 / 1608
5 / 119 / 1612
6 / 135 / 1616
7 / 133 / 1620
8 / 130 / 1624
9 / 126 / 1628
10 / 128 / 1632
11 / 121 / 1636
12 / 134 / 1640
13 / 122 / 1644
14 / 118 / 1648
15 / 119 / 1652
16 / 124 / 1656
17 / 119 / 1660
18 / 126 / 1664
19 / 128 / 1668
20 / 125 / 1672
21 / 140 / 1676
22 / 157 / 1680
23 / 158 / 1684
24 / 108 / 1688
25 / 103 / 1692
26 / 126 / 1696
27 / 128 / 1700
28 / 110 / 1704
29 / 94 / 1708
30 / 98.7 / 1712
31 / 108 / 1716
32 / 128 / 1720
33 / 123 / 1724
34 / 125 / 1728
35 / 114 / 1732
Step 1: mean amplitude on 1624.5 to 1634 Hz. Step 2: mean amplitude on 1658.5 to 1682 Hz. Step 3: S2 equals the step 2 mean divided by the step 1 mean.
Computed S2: 1.04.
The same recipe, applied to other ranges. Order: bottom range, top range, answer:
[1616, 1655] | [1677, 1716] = 0.95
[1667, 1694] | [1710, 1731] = 0.89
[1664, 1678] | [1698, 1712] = 0.84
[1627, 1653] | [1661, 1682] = 1.08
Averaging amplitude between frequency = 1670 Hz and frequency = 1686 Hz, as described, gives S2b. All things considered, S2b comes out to 145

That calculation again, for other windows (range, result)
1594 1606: 127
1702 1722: 108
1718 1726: 126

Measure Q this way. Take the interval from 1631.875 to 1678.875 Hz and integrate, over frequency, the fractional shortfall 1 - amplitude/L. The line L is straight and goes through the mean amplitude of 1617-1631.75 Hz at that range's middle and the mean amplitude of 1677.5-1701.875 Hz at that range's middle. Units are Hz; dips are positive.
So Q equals 1.5 Hz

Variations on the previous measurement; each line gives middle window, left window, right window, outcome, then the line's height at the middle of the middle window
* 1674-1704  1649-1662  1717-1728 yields -1.9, 122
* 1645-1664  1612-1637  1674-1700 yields 1.3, 130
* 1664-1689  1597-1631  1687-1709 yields -4.3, 116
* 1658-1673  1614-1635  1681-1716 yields -0.2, 122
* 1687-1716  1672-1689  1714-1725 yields 4.4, 129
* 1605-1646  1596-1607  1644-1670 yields -1.0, 124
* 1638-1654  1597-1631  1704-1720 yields -0.4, 120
